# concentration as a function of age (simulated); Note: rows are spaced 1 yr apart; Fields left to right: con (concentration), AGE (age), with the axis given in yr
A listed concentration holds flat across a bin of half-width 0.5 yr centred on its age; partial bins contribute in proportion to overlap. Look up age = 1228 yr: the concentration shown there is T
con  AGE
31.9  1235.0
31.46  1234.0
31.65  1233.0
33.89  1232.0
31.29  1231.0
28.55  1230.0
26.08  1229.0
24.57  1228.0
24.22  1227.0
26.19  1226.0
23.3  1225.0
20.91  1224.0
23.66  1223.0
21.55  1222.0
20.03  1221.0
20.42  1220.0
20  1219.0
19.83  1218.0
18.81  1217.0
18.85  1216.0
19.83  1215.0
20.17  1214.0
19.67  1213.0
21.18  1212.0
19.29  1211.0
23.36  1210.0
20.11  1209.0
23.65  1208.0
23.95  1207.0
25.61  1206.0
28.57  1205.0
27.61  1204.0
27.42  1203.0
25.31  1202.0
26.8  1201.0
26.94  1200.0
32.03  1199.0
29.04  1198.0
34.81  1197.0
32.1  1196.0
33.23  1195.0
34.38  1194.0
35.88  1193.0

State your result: 24.57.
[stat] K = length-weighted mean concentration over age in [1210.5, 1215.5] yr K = 20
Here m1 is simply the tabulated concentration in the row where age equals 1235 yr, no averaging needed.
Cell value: 31.9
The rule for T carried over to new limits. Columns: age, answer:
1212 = 21.18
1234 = 31.46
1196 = 32.1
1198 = 29.04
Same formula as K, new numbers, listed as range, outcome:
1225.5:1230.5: 25.9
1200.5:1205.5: 27.1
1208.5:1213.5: 20.7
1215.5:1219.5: 19.4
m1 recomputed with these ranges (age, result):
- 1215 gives 19.83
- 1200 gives 26.94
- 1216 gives 18.85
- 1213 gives 19.67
